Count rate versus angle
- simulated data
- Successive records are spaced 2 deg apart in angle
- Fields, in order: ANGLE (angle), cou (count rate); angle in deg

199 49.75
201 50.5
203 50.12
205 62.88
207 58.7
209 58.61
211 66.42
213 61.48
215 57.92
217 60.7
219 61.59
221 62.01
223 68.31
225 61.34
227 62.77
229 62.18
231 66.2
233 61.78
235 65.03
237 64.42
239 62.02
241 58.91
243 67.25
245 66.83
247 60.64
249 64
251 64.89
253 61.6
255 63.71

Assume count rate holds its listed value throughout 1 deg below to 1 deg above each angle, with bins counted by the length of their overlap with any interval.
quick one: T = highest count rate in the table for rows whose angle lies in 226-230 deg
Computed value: 62.77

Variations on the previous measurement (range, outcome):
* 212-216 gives 61.48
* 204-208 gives 62.88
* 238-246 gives 67.25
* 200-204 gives 50.5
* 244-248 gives 66.83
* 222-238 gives 68.31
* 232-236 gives 65.03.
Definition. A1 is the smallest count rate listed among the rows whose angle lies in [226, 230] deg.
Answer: 62.18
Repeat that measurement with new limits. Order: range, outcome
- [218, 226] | 61.34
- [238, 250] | 58.91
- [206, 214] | 58.61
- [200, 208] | 50.12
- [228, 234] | 61.78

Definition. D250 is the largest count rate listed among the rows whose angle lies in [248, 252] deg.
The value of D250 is 64.89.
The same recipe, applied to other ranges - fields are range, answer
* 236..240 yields 64.42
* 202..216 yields 66.42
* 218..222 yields 62.01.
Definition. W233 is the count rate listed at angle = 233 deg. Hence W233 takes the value 61.78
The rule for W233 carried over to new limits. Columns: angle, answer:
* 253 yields 61.6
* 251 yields 64.89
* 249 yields 64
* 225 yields 61.34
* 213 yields 61.48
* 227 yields 62.77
